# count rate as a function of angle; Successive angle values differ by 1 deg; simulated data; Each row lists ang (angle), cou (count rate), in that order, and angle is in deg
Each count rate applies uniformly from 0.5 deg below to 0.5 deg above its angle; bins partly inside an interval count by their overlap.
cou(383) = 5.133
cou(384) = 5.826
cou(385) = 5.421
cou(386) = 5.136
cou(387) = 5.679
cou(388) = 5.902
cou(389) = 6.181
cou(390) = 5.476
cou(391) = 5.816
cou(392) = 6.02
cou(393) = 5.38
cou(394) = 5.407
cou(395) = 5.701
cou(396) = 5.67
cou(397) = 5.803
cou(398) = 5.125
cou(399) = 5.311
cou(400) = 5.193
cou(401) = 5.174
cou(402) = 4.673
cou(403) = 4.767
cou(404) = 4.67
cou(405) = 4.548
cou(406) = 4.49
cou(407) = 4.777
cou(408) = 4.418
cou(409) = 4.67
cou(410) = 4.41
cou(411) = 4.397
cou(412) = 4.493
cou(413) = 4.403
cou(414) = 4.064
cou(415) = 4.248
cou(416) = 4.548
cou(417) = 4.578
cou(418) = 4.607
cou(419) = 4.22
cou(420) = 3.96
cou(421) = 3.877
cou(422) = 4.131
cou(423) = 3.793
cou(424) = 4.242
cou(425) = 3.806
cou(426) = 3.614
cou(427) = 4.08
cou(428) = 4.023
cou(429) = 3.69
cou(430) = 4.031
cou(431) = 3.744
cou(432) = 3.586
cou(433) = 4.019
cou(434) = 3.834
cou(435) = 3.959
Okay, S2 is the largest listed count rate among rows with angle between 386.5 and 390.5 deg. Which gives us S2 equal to 6.181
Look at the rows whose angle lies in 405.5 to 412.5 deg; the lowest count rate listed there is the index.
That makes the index 4.397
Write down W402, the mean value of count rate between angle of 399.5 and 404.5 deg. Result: 4.9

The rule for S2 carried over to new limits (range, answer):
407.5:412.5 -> 4.67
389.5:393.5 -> 6.02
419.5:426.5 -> 4.242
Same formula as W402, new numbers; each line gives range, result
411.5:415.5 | 4.3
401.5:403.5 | 4.72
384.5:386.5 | 5.28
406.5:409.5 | 4.62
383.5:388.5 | 5.59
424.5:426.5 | 3.71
